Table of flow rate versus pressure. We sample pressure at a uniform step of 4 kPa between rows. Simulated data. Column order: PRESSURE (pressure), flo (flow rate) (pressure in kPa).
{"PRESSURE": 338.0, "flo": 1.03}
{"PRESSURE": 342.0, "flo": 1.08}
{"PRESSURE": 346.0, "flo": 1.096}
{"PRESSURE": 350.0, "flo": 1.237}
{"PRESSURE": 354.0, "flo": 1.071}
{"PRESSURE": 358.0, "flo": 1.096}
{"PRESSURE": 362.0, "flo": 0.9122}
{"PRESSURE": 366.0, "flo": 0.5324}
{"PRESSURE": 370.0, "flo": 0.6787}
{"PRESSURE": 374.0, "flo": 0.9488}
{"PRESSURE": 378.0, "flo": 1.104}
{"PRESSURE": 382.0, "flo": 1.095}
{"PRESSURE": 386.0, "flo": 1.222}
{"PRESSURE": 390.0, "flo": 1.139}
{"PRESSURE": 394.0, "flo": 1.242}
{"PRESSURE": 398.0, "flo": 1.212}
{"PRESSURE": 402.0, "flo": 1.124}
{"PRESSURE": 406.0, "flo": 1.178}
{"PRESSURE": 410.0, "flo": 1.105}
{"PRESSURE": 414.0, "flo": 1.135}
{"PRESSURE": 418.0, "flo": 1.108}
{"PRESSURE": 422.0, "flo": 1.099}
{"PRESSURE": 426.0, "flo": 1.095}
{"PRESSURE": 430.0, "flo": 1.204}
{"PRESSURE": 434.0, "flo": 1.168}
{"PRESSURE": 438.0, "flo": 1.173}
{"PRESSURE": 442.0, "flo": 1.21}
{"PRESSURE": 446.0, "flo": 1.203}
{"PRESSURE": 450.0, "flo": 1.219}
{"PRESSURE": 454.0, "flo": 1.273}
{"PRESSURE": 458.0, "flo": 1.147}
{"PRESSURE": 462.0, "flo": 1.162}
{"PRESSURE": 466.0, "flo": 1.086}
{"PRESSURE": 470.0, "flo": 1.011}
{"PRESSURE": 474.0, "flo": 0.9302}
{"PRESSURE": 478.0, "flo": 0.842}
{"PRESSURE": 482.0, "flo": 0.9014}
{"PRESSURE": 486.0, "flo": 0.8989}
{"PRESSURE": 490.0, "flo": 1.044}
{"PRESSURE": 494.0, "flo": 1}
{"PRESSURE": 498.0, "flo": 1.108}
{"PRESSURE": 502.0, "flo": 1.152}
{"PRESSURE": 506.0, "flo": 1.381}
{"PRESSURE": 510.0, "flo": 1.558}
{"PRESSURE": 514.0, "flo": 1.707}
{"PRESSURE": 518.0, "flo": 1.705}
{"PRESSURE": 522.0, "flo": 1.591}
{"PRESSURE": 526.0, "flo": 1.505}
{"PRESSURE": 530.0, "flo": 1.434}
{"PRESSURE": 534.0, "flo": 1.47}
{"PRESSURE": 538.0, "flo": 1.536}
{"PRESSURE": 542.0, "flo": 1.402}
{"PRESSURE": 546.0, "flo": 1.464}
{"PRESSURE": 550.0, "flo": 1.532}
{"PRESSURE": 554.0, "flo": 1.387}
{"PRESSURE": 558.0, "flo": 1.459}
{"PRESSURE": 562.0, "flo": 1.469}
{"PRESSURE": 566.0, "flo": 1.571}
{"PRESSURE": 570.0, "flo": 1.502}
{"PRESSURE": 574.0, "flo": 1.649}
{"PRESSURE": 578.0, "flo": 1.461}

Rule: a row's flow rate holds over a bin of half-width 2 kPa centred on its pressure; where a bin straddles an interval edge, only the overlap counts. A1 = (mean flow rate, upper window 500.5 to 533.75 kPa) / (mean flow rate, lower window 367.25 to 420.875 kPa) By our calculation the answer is 1.38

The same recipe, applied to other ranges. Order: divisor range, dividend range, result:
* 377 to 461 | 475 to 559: 1.14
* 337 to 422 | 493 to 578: 1.37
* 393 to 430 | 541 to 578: 1.30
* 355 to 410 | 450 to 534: 1.18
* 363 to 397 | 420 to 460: 1.18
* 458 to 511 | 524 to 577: 1.38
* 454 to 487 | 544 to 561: 1.44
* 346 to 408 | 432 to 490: 1.03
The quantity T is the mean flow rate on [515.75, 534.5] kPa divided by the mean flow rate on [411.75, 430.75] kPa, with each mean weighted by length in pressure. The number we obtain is 1.4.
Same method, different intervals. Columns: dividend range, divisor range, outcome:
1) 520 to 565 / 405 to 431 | 1.31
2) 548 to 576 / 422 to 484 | 1.36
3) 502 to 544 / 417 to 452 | 1.30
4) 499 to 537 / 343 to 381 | 1.54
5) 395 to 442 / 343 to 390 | 1.14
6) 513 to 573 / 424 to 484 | 1.37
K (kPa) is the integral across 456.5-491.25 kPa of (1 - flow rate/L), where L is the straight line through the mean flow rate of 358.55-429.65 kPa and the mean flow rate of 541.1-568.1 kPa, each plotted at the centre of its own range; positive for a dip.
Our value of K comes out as 7.2 kPa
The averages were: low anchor 1.06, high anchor 1.47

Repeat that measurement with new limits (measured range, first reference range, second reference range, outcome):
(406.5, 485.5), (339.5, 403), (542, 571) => 7.1 kPa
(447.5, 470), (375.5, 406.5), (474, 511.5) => -1.1 kPa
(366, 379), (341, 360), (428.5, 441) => 3.4 kPa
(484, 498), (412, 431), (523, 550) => 3.6 kPa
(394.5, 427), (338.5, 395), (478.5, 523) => -1.1 kPa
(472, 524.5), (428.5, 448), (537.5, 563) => 4.8 kPa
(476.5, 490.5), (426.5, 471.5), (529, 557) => 4.0 kPa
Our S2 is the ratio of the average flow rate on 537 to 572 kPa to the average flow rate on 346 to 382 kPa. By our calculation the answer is 1.53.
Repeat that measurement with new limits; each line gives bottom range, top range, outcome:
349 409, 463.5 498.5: 0.93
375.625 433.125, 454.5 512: 0.95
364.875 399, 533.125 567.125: 1.44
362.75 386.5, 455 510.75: 1.19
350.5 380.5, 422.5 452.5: 1.27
